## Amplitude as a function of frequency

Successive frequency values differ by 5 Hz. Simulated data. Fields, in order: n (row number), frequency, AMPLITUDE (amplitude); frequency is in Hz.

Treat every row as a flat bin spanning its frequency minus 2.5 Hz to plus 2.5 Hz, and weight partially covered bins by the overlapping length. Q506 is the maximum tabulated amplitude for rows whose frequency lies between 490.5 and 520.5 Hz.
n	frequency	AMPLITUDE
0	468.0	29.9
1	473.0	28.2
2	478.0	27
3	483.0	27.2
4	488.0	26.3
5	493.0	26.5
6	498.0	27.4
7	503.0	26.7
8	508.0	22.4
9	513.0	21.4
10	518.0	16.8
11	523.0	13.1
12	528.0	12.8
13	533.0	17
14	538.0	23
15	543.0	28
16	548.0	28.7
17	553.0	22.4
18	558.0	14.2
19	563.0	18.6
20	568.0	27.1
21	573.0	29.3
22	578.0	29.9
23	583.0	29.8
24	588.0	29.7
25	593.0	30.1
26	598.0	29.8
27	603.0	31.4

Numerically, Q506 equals 27.4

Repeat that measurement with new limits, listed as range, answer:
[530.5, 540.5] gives 23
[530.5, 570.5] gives 28.7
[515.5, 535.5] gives 17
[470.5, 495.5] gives 28.2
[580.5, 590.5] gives 29.8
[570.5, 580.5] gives 29.9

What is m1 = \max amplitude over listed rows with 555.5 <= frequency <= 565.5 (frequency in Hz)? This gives 18.6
